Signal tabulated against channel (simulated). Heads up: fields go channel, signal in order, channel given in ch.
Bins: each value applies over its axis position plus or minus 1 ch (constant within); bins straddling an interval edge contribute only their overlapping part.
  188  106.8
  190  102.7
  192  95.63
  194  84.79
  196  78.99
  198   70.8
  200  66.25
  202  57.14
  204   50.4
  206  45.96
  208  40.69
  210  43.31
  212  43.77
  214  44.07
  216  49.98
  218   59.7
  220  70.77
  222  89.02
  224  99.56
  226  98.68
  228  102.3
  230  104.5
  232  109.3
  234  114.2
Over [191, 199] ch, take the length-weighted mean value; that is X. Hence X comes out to 82.6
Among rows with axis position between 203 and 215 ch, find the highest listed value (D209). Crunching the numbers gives 50.4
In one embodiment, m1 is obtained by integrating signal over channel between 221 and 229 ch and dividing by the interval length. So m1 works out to 97.4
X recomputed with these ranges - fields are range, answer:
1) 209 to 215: 43.7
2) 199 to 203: 61.7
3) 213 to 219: 51.2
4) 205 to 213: 43.4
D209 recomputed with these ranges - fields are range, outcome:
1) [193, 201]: 84.79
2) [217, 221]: 70.77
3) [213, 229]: 102.3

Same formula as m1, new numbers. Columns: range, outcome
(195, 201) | 72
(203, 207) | 48.2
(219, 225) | 86.5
